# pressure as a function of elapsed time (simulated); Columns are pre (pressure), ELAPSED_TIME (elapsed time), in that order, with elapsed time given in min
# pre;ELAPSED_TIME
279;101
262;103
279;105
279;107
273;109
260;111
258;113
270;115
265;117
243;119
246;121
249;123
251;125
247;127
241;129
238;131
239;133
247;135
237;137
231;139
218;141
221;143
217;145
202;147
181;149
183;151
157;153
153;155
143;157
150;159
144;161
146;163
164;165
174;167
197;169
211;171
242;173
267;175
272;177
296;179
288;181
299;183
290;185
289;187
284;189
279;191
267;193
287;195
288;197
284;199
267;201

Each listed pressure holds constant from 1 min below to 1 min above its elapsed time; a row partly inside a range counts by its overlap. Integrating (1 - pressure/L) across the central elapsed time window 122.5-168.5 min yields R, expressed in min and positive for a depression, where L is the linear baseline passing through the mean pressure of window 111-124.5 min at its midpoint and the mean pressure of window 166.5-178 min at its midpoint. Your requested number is 8.0 min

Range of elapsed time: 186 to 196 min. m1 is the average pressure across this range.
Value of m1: 281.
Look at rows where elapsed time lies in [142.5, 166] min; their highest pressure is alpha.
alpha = 221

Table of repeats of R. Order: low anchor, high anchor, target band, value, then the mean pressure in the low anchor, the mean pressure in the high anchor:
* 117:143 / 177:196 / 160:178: 4.7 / 241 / 286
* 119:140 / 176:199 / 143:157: 4.1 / 243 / 285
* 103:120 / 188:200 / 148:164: 6.8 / 266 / 282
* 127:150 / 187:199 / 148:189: 7.1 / 226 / 282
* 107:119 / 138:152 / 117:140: -0.7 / 264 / 208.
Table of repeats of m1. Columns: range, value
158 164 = 147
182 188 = 293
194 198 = 288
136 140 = 234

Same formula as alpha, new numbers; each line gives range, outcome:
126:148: 247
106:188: 299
